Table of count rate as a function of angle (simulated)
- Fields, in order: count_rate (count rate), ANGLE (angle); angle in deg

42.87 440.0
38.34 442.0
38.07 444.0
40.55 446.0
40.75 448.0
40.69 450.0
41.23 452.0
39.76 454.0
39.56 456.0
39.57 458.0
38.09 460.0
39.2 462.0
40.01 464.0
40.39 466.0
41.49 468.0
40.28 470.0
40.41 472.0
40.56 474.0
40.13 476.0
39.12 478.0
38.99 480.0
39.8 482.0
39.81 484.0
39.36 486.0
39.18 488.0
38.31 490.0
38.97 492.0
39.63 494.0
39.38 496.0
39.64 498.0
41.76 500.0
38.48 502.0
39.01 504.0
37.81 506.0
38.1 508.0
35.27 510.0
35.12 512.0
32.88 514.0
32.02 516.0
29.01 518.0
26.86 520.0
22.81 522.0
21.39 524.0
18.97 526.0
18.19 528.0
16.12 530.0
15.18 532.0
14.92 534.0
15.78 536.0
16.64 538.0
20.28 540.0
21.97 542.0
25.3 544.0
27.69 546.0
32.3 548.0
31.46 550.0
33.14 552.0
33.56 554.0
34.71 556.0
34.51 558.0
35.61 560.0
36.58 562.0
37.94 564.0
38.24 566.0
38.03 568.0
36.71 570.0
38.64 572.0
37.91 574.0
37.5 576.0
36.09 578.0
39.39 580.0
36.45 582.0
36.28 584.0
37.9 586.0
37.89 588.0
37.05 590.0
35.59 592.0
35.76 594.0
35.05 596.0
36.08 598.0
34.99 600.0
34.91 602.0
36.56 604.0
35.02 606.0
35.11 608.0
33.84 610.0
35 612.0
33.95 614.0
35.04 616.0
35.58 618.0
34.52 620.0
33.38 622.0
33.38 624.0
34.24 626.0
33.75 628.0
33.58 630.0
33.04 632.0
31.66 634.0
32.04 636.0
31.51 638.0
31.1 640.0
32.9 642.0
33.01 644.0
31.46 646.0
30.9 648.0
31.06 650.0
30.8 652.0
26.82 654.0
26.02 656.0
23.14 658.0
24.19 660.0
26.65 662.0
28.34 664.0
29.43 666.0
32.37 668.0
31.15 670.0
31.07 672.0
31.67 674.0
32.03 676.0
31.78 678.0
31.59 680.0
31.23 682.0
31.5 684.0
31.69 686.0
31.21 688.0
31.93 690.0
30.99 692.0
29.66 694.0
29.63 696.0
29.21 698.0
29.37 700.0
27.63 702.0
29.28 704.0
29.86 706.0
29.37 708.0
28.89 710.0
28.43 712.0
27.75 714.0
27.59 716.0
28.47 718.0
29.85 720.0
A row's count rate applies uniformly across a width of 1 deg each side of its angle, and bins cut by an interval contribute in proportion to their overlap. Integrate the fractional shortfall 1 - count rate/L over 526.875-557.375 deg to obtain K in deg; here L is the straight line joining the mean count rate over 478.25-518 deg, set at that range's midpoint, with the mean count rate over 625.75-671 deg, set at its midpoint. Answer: 10.0 deg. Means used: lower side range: 37.9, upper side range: 30.3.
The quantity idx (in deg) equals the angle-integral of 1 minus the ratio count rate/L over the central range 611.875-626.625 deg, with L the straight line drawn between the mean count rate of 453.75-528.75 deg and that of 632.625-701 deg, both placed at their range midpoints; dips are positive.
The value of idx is -1.1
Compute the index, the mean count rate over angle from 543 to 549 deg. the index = 28.4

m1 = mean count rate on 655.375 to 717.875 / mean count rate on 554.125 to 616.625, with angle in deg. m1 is 0.81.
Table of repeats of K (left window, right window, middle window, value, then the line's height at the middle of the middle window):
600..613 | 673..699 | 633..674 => 3.6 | 32.7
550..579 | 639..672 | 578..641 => -3.8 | 32.8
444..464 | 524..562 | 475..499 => -3.5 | 34.3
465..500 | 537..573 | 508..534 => 7.5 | 35.6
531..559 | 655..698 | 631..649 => -2.1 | 28.7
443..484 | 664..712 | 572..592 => -1.4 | 34.9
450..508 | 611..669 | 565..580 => -1.2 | 34.8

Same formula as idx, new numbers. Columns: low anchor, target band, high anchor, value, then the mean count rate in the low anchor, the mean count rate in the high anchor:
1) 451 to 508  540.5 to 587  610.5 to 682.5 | 1.11 deg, 39.6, 31.4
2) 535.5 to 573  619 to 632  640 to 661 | -1.79 deg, 31.2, 29.1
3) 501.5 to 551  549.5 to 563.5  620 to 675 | -3.53 deg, 26.4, 30.8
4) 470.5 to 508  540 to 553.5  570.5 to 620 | 3.38 deg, 39.4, 36.1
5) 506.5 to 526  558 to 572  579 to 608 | -1.28 deg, 30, 36.3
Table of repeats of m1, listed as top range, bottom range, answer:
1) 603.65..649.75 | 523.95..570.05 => 1.23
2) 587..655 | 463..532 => 0.96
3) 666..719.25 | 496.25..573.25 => 1.00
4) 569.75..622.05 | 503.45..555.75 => 1.35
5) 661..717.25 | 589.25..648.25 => 0.88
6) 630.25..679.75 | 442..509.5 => 0.76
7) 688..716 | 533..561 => 1.09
